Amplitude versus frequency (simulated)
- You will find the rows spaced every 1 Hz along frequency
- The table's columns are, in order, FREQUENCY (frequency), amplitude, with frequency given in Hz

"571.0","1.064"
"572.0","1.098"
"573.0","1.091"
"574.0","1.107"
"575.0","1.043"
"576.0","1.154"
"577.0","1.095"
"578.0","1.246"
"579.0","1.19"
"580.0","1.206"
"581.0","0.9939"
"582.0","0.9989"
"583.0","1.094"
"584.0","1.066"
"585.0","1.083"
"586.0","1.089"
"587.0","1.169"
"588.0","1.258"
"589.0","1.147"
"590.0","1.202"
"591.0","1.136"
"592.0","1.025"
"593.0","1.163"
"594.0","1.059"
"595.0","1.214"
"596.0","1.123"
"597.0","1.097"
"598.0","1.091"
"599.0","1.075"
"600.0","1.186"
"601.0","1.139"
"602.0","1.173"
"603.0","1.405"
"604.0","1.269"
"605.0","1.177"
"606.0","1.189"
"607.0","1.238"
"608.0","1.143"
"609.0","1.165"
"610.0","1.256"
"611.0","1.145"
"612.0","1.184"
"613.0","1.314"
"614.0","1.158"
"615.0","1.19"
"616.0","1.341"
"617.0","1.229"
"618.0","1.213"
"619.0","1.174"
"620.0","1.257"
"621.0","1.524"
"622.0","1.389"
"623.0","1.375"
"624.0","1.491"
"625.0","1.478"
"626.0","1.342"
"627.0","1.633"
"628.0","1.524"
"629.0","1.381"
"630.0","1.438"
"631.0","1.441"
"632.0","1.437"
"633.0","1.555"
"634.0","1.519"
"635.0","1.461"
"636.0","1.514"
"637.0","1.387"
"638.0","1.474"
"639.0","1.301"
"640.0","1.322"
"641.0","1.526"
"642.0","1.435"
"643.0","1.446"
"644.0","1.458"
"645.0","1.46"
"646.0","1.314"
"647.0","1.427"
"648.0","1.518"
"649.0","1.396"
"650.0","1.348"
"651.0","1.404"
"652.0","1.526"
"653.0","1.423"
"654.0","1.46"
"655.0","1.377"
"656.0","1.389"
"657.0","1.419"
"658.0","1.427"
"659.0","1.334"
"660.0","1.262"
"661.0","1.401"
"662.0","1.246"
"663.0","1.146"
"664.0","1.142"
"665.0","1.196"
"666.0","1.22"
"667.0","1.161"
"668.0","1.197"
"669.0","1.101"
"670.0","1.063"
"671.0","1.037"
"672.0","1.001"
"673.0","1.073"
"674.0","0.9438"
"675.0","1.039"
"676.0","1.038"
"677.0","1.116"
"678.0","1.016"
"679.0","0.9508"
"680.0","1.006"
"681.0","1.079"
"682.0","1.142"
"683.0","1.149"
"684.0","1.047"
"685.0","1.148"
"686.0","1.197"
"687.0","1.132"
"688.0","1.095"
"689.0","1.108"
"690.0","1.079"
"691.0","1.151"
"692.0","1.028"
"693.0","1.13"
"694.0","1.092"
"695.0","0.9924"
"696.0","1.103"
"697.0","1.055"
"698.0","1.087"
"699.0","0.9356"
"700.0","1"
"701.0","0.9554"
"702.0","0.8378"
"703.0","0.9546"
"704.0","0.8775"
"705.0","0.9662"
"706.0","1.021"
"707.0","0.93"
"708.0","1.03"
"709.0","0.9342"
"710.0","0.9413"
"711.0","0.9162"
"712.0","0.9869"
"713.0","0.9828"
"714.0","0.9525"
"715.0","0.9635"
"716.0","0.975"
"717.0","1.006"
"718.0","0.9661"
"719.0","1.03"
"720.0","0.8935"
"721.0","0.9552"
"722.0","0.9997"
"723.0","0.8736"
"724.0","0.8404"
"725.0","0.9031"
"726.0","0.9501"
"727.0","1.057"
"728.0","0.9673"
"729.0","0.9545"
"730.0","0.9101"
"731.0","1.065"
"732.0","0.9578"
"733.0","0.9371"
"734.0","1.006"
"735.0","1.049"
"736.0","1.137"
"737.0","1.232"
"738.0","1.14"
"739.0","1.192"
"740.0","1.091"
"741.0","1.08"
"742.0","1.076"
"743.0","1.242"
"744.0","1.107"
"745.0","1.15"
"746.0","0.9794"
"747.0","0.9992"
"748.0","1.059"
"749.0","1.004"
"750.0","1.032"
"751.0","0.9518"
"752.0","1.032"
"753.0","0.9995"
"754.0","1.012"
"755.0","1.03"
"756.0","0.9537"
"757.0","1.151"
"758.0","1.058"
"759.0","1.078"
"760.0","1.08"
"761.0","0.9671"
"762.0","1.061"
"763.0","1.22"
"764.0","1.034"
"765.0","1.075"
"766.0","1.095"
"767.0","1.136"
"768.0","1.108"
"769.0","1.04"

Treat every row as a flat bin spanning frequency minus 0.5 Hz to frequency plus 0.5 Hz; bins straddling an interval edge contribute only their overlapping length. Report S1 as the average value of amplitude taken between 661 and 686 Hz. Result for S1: 1.1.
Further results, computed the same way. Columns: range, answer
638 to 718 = 1.15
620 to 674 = 1.36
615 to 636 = 1.41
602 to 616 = 1.22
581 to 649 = 1.29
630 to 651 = 1.44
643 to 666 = 1.37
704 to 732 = 0.96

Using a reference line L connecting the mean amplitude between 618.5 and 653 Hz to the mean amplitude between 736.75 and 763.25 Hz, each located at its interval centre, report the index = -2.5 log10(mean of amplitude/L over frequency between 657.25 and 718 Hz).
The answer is 0.19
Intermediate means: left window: 1.43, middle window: 1.07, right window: 1.07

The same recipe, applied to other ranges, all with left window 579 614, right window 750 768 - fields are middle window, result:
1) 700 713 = 0.15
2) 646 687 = -0.09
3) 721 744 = 0.04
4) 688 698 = 0.01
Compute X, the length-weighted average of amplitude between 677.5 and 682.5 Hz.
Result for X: 1.04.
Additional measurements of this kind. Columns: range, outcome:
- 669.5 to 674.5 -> 1.02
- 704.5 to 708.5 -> 0.987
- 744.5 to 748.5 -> 1.05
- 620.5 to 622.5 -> 1.46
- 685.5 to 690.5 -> 1.12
